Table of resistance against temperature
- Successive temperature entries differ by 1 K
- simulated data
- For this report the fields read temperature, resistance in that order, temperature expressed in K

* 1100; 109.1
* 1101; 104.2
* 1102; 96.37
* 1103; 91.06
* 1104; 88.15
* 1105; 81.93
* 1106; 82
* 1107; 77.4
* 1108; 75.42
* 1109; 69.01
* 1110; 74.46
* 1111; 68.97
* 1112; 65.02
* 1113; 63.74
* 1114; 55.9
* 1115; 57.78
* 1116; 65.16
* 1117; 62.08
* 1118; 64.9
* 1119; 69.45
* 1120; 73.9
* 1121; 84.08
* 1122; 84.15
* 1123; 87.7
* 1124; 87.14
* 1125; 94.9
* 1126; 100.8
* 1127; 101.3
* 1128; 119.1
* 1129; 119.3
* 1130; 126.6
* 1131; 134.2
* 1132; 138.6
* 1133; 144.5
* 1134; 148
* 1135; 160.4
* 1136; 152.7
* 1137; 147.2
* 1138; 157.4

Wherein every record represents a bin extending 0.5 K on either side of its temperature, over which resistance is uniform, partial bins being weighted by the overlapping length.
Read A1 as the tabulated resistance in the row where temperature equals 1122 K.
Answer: 84.15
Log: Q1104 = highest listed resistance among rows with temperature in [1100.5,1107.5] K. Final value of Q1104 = 104.2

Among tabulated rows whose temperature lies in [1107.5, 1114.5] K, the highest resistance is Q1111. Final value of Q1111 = 75.42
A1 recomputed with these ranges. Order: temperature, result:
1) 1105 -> 81.93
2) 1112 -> 65.02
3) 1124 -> 87.14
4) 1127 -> 101.3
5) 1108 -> 75.42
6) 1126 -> 100.8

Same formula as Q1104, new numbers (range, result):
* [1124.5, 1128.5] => 119.1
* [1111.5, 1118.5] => 65.16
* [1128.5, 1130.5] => 126.6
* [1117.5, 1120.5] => 73.9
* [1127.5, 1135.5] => 160.4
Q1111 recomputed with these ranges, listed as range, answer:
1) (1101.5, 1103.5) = 96.37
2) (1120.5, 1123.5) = 87.7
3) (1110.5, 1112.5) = 68.97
